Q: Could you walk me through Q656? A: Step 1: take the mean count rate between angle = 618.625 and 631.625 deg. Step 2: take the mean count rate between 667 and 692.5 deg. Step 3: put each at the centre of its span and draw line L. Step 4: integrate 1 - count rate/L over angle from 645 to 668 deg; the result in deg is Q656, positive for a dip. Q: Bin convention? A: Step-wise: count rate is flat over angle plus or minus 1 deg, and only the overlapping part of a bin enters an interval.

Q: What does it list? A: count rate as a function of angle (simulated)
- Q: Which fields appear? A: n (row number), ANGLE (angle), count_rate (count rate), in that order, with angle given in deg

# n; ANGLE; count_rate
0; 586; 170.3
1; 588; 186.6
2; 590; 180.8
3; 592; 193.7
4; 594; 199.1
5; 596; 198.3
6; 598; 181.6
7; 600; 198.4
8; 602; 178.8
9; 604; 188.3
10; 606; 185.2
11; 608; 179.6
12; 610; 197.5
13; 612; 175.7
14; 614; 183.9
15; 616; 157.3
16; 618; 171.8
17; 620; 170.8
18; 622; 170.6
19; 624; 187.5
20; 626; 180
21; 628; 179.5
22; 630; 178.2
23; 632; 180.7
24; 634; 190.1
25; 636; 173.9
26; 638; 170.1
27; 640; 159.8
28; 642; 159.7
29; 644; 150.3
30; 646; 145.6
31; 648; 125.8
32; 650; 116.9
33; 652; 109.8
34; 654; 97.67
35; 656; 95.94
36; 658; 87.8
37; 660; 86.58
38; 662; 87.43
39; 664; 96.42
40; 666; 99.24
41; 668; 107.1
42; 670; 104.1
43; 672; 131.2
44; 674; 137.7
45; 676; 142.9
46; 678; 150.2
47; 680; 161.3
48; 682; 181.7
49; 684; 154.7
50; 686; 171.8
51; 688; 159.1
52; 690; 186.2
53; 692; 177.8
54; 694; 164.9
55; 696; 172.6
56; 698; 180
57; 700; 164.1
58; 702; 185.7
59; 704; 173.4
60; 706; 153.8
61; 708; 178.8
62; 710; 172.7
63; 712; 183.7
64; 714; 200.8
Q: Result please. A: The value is 8.2 deg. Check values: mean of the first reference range 178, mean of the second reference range 151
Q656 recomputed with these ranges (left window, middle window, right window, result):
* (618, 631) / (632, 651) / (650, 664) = -2.91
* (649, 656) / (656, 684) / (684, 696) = 3.41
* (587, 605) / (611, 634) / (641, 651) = -1.97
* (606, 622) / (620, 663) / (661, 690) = 4.08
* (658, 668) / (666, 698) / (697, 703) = -3.88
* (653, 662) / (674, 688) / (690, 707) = -2.12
